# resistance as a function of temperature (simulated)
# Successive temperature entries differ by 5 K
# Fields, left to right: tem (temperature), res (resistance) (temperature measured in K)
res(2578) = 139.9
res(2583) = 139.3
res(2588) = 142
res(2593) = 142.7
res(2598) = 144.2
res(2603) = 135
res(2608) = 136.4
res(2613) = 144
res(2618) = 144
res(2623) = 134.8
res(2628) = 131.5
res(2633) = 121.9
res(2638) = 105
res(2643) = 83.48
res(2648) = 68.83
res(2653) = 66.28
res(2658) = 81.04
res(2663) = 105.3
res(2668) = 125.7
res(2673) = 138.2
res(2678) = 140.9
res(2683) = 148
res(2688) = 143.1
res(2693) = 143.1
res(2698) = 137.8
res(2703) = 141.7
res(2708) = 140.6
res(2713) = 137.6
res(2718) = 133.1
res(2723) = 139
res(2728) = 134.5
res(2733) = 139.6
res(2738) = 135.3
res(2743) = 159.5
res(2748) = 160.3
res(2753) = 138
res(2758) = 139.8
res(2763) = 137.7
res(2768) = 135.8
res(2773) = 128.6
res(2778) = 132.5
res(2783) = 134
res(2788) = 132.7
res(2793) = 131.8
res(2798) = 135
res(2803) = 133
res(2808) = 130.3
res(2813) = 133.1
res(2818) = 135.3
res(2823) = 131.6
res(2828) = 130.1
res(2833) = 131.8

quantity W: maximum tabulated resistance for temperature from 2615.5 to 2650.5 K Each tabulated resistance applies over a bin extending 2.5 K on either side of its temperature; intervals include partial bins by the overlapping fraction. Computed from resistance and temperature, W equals 144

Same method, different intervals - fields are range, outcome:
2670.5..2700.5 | 148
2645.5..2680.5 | 140.9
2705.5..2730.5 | 140.6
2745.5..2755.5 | 160.3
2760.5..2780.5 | 137.7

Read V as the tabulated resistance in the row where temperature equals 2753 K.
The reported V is 138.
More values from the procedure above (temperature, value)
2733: 139.6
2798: 135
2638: 105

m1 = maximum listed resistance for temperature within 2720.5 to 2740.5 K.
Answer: 139.6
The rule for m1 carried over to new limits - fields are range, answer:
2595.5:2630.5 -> 144.2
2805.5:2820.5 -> 135.3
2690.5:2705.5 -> 143.1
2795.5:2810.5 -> 135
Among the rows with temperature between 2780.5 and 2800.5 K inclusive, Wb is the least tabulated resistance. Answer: 131.8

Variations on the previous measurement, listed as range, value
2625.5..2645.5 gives 83.48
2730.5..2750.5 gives 135.3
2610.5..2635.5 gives 121.9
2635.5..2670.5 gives 66.28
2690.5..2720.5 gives 133.1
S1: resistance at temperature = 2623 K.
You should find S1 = 134.8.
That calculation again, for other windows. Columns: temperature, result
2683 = 148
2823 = 131.6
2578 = 139.9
